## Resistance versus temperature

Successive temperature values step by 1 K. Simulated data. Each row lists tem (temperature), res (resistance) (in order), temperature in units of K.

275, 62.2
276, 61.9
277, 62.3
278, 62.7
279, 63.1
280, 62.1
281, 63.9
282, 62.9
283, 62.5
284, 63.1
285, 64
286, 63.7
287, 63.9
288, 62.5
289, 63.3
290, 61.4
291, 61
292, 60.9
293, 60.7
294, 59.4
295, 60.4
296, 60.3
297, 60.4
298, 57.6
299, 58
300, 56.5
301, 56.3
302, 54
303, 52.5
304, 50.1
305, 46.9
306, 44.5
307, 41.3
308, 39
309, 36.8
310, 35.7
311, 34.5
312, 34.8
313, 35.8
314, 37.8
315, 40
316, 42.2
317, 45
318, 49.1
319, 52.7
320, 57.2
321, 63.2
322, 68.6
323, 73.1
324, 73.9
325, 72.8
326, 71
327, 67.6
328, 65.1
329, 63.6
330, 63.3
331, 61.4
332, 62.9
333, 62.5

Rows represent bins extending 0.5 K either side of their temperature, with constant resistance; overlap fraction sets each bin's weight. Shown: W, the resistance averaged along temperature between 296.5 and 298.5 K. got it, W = 59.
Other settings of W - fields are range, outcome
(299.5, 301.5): 56.4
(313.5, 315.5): 38.9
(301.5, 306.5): 49.6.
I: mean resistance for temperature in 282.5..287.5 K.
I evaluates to 63.4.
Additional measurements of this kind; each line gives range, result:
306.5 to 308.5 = 40.1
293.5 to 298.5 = 59.6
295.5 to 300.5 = 58.6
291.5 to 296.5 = 60.3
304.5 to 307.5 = 44.2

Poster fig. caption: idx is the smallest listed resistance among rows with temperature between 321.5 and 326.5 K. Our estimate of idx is 68.6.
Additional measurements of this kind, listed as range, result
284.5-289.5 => 62.5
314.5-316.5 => 40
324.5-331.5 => 61.4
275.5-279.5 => 61.9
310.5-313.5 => 34.5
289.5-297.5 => 59.4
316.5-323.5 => 45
